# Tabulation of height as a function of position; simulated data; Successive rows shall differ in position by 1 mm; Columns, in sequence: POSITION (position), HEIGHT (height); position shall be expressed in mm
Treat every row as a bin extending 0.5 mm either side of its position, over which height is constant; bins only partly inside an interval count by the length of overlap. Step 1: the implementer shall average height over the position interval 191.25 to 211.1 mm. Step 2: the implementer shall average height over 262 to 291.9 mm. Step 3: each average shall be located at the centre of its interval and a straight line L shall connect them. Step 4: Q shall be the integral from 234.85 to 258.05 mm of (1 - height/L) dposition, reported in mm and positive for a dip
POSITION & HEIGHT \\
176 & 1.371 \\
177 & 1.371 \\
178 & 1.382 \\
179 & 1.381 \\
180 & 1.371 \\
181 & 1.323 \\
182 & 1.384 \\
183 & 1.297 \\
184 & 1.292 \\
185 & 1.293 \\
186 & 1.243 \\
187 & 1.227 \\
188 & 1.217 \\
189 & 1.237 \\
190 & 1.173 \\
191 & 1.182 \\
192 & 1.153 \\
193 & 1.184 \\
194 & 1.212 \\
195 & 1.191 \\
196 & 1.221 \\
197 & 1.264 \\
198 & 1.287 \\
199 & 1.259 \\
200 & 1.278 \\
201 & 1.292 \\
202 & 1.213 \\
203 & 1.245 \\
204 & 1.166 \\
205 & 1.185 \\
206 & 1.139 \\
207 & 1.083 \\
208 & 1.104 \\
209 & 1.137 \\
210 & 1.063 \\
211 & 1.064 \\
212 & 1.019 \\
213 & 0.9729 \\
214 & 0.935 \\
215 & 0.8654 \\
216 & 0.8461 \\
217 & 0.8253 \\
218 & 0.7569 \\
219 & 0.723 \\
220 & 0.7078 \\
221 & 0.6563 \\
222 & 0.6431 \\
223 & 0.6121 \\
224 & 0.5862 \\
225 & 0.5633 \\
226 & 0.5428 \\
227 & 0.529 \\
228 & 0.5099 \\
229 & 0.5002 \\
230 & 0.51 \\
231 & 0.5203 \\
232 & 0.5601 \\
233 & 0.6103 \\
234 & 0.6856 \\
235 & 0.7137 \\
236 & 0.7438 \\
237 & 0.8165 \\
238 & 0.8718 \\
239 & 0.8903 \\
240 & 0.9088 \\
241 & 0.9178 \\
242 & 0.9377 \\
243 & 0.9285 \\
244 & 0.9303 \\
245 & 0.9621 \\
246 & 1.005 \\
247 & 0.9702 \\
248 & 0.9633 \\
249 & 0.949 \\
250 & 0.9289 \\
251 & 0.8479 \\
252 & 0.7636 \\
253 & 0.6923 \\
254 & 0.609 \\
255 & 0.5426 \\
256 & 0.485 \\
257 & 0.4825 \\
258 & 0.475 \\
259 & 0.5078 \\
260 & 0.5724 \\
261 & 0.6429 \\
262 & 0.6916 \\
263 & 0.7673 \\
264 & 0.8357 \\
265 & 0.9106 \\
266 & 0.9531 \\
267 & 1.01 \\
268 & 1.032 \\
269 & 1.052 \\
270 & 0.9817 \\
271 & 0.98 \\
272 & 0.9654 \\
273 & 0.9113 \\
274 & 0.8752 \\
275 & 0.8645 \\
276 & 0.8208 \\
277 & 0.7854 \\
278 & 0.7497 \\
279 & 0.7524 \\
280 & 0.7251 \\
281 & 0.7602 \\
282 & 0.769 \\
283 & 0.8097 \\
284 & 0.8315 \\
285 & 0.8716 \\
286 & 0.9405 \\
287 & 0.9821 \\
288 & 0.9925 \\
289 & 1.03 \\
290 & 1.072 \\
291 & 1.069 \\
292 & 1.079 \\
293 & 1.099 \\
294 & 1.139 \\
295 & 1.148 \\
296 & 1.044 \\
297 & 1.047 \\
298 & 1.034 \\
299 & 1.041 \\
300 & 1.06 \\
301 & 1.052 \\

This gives 4.7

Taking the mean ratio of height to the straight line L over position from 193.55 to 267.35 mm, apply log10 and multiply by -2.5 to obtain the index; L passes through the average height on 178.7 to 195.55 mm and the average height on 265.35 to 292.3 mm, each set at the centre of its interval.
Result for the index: 0.27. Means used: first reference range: 1.25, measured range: 0.855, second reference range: 0.912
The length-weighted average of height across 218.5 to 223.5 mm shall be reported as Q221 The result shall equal 0.668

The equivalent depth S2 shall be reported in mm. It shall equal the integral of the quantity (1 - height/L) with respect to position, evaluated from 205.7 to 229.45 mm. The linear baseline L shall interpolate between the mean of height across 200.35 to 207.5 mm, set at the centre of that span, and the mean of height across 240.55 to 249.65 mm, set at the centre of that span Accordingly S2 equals 6.7 mm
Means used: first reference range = 1.19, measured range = 0.806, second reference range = 0.951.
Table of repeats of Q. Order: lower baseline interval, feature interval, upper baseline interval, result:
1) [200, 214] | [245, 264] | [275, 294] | 5.09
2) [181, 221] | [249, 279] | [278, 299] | 6.45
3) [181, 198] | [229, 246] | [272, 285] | 3.80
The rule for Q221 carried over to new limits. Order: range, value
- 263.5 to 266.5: 0.9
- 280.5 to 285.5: 0.808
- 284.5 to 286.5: 0.906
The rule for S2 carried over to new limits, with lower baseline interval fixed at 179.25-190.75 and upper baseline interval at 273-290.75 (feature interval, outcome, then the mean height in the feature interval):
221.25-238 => 7.3 mm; 0.612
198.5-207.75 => 0.0 mm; 1.2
